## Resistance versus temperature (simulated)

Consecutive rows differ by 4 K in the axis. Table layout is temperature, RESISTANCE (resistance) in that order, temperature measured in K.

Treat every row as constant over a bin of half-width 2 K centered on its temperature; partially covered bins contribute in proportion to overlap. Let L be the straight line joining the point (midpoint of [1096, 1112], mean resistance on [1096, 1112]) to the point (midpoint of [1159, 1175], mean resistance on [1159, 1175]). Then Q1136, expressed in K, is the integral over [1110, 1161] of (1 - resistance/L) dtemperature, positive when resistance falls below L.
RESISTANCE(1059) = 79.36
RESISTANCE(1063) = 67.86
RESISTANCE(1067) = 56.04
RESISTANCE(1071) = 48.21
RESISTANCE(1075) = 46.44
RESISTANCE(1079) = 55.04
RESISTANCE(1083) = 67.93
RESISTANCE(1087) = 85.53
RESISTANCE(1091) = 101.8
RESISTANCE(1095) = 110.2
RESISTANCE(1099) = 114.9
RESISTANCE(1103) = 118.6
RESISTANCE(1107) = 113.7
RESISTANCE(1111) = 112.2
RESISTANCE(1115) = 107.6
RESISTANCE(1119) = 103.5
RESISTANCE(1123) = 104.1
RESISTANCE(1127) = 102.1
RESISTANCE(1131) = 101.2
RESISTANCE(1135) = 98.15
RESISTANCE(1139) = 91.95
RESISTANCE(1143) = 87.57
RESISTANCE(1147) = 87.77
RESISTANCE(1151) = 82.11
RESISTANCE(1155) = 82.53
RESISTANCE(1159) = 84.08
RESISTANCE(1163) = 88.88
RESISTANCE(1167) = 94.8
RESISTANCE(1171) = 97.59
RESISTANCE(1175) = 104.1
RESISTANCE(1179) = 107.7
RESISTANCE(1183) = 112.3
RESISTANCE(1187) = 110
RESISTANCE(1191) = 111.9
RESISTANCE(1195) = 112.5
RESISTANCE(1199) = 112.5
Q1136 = 4.4 K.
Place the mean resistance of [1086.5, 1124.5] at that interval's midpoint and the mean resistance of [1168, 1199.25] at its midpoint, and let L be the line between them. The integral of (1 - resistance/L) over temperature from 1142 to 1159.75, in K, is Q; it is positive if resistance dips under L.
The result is 3.8 K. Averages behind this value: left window 108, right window 108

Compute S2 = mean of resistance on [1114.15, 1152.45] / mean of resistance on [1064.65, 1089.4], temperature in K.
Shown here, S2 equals 1.59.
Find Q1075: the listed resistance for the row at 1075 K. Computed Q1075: 46.44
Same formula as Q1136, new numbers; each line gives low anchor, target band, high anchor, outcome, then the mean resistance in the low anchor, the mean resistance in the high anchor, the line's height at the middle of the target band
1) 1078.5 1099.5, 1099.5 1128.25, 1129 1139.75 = -4.7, 89.8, 97.7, 94.1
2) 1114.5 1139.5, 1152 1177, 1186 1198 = 3.7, 101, 112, 107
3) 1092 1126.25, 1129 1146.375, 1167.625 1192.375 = 2.3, 110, 106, 109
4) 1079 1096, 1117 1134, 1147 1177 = -2.7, 86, 90.4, 88.2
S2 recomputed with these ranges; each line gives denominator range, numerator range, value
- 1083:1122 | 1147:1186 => 0.90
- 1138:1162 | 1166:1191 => 1.23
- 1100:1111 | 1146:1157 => 0.73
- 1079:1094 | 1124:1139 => 1.20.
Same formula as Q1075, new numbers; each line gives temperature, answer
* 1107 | 113.7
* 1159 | 84.08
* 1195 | 112.5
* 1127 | 102.1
